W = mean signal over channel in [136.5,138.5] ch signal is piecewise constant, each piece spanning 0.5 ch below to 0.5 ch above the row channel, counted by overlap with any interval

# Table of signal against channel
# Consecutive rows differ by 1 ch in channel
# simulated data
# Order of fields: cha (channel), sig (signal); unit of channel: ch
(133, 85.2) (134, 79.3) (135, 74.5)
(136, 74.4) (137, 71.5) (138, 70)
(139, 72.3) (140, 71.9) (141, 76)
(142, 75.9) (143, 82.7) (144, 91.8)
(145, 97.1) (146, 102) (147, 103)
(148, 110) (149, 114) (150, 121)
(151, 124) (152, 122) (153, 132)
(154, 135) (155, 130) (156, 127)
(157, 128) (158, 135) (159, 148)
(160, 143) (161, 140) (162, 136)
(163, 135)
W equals 70.8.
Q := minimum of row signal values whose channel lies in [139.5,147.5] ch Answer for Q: 71.9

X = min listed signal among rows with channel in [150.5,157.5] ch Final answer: 122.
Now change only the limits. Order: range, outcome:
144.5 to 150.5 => 97.1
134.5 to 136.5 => 74.4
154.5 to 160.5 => 127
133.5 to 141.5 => 70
